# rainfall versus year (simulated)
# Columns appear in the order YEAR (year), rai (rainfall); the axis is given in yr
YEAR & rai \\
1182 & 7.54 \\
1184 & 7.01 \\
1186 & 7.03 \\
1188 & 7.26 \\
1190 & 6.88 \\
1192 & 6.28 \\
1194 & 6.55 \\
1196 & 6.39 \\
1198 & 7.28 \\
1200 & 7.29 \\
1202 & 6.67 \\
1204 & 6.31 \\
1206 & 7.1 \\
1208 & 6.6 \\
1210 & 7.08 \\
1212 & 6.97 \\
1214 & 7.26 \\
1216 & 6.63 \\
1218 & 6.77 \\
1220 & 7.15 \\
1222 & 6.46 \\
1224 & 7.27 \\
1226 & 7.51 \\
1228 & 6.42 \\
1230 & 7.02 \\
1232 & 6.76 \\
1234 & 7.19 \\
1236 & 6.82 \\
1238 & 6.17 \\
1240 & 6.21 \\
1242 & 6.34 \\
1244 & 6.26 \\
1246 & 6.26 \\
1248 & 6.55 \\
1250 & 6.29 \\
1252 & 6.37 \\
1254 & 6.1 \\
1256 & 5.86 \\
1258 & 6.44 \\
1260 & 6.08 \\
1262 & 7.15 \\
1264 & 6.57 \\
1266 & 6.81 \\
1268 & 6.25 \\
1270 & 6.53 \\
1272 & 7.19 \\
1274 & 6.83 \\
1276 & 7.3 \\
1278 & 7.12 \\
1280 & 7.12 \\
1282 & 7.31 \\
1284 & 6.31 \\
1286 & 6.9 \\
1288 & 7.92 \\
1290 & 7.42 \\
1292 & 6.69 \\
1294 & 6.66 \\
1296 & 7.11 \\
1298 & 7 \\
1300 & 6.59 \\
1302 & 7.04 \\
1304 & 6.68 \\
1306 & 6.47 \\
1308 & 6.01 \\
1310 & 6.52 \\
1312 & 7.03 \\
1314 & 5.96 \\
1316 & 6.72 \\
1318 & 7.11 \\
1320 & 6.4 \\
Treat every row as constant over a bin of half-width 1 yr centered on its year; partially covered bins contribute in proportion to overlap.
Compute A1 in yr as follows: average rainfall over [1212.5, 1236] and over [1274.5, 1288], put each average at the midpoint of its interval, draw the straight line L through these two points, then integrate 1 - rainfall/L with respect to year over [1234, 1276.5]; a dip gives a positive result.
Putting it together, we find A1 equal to 3.10 yr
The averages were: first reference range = 6.94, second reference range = 7.07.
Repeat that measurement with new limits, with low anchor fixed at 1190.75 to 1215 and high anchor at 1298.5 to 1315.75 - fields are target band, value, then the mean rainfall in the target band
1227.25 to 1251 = 0.7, 6.53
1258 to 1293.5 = -1.4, 6.89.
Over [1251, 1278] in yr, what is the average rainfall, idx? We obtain 6.6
